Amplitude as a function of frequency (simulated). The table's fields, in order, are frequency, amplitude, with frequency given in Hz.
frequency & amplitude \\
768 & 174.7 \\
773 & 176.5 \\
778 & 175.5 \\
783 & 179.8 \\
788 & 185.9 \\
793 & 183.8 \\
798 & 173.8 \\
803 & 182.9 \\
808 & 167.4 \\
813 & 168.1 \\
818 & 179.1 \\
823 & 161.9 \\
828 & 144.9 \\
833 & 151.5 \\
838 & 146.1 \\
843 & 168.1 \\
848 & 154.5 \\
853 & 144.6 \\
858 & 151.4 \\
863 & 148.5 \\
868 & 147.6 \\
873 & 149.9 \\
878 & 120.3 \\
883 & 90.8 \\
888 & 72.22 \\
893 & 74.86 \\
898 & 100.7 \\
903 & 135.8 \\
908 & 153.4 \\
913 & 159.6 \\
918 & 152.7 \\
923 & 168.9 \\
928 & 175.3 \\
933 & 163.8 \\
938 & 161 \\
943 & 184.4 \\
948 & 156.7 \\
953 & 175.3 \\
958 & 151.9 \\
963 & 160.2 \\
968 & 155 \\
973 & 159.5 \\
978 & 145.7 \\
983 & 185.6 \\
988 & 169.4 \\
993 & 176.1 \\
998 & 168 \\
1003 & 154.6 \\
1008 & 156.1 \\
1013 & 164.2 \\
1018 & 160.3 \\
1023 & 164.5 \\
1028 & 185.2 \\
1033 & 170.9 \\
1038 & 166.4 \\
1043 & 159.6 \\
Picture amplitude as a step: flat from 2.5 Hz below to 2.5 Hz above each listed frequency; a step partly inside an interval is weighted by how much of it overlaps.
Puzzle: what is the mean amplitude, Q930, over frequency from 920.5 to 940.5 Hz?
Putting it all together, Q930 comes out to 167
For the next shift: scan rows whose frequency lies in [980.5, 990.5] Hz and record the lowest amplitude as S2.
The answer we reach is 169.4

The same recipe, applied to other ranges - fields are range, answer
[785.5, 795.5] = 183.8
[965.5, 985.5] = 145.7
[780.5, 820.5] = 167.4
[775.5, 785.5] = 175.5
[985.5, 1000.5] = 168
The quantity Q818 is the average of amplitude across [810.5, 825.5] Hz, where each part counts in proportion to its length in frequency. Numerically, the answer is 170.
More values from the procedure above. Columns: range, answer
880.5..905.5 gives 94.9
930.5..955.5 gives 168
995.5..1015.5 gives 161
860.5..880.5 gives 142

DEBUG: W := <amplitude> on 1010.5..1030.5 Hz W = 169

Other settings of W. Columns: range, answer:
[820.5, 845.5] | 154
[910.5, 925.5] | 160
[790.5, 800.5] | 179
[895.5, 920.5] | 140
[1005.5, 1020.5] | 160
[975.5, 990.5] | 167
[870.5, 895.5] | 102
